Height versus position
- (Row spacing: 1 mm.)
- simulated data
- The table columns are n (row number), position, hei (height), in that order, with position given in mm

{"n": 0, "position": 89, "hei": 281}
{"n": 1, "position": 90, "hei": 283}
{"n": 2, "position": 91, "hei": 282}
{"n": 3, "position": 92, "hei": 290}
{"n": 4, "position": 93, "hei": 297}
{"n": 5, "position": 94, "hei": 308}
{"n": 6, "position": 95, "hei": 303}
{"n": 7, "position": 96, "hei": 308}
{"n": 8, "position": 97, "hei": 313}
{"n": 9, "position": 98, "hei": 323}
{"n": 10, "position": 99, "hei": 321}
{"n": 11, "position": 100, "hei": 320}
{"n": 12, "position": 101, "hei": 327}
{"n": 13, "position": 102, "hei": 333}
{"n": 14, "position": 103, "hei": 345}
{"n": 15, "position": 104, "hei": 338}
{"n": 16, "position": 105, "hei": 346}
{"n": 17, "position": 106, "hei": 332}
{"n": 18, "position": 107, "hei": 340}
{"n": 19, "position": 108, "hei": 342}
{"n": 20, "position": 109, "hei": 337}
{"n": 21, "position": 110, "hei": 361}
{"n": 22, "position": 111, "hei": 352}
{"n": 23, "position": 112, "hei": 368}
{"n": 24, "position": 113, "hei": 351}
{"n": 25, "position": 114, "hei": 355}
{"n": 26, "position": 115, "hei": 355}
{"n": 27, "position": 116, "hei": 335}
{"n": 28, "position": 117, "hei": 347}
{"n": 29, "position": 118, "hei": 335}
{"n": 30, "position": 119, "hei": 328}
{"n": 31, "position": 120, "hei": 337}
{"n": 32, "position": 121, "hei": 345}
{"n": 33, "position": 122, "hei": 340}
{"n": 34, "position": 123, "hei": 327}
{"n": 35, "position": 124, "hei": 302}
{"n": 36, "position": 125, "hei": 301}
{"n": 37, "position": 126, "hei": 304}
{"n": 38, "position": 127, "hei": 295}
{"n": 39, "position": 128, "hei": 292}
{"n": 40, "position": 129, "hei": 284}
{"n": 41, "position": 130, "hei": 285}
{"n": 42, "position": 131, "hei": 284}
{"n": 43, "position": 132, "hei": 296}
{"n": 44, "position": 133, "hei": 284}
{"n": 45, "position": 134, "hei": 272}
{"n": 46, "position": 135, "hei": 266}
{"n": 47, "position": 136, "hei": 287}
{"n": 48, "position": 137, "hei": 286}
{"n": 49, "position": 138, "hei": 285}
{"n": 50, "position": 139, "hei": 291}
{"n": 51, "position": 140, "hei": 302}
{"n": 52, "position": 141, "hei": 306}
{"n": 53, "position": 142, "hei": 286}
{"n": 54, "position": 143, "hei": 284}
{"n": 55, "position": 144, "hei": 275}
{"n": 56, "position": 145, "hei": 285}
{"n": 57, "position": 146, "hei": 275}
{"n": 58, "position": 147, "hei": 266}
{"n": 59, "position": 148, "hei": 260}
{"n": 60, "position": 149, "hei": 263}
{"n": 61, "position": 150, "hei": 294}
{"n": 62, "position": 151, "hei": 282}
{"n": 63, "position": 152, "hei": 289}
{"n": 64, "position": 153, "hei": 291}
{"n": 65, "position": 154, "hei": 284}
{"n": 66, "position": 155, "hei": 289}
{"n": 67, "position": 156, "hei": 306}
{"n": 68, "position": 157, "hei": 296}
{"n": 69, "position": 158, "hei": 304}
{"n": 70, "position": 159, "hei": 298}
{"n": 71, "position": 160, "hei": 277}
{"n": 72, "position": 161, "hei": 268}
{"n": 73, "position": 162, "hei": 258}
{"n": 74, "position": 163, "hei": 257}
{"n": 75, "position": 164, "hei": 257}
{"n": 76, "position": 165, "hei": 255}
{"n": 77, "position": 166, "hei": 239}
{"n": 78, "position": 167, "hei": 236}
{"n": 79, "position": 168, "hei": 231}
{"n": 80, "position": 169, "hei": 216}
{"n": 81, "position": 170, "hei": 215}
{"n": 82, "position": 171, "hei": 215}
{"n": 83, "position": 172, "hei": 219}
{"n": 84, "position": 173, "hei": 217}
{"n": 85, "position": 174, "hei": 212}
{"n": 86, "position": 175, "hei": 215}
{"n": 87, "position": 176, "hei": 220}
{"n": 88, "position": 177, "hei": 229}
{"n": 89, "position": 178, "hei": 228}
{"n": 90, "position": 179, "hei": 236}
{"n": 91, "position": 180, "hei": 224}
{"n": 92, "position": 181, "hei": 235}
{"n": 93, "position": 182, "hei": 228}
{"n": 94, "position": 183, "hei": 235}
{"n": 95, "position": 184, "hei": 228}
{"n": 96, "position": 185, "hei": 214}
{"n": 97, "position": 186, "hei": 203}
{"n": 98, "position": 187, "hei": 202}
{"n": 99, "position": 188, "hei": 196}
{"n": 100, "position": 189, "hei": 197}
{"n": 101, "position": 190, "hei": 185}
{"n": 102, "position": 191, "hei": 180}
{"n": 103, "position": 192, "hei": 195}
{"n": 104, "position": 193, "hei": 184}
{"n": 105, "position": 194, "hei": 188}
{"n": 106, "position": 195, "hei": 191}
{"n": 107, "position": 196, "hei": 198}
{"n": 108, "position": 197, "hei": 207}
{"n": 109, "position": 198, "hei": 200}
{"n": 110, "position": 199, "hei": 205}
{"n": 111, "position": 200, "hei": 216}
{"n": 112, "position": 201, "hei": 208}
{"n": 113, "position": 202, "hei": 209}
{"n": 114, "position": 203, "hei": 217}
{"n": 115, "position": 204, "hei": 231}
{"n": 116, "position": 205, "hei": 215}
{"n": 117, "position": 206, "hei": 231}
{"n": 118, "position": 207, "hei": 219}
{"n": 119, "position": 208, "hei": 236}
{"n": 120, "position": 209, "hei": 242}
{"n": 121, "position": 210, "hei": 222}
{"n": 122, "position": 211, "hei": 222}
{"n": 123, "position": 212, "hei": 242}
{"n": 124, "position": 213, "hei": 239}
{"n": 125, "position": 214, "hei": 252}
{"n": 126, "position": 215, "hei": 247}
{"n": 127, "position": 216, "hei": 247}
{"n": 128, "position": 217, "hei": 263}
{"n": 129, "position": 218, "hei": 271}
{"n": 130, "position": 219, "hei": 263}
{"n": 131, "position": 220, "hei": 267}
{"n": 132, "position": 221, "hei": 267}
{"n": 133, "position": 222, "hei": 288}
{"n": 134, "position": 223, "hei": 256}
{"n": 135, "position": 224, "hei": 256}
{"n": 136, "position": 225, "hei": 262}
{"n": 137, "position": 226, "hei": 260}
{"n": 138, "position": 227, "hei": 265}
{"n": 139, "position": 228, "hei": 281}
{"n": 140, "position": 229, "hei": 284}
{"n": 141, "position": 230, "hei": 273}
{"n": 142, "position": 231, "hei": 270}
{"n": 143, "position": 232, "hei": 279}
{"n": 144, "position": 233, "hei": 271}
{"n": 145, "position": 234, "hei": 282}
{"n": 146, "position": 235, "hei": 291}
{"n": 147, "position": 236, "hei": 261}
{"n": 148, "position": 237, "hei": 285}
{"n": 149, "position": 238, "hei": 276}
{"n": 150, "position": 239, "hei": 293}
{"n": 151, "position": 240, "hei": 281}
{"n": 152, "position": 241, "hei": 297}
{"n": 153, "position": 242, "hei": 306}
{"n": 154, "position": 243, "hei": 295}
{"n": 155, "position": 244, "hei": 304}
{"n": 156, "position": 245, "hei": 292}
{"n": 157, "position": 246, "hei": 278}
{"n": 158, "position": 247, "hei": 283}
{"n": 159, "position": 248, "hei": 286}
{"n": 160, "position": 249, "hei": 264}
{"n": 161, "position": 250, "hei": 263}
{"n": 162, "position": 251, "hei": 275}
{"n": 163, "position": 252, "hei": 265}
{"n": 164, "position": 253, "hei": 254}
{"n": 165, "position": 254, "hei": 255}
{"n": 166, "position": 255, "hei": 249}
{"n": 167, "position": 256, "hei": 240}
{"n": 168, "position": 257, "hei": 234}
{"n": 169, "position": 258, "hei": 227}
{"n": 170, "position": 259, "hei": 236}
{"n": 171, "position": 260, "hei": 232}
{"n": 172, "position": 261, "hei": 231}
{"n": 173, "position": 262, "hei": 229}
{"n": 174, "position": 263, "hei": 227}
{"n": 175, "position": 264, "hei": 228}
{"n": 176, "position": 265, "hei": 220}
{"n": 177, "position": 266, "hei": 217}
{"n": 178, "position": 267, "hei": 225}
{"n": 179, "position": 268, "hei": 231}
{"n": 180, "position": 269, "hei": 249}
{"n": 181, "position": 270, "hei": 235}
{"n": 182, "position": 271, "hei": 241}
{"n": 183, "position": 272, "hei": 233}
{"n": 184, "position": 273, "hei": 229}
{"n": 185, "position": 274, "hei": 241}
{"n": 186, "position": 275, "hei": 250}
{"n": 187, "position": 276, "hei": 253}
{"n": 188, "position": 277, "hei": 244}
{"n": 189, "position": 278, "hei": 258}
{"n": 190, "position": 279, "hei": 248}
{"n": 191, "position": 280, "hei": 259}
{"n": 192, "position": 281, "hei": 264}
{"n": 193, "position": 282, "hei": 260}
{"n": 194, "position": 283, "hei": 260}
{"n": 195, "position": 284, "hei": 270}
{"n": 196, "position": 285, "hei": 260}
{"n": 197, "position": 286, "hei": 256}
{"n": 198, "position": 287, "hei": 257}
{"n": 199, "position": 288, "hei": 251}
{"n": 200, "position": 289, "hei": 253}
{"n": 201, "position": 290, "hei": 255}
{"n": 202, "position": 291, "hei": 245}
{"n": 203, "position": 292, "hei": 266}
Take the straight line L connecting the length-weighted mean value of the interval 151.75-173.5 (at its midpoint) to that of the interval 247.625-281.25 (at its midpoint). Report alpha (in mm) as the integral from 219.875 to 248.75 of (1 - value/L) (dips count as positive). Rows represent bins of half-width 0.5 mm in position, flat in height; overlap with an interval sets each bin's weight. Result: -3.6 mm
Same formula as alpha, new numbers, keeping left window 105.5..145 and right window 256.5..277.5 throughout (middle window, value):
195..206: 2.5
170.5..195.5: 6.3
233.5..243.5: -1.5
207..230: 0.5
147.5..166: 1.1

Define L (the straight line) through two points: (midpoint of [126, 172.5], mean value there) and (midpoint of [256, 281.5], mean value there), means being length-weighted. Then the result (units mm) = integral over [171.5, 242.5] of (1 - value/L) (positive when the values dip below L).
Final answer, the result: 4.8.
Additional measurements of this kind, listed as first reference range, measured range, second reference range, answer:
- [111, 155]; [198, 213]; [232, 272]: 2.91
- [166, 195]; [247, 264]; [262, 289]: -0.74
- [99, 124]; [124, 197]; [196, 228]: 9.81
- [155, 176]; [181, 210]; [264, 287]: 4.51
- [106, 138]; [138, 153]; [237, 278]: 1.20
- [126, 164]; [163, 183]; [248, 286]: 3.37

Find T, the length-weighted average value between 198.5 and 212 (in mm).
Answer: 222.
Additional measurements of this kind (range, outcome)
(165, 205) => 213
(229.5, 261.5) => 270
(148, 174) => 261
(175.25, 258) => 245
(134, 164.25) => 282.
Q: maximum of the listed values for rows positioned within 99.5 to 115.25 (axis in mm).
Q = 368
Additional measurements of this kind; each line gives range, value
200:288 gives 306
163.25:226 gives 288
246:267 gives 286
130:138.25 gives 296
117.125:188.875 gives 345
